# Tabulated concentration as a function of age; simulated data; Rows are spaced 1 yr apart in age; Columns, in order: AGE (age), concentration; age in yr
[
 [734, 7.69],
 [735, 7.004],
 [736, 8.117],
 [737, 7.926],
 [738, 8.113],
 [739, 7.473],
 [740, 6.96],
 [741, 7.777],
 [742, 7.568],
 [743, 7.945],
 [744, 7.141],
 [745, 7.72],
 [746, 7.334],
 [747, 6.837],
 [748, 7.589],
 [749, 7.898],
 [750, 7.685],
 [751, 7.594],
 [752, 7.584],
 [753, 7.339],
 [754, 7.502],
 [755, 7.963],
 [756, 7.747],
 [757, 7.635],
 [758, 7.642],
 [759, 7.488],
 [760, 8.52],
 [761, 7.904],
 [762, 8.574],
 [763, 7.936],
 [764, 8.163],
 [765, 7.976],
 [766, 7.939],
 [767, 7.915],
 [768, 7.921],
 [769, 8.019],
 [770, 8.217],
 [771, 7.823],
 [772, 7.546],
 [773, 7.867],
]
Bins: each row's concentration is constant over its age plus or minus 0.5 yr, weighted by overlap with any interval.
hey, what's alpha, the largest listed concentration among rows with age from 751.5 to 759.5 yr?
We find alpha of 7.963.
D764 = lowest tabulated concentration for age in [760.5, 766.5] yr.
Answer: 7.904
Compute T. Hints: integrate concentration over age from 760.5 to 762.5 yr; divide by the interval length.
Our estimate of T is 8.24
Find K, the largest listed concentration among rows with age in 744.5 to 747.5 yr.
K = 7.72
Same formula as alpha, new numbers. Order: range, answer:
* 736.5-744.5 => 8.113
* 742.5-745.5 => 7.945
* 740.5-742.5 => 7.777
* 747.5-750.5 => 7.898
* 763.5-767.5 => 8.163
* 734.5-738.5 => 8.117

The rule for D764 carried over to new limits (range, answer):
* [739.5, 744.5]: 6.96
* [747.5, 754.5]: 7.339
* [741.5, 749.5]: 6.837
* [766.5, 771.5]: 7.823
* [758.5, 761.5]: 7.488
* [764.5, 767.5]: 7.915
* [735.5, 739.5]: 7.473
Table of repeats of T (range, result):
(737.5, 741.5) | 7.58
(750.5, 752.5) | 7.59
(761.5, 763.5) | 8.25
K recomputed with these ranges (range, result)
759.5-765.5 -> 8.574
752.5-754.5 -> 7.502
